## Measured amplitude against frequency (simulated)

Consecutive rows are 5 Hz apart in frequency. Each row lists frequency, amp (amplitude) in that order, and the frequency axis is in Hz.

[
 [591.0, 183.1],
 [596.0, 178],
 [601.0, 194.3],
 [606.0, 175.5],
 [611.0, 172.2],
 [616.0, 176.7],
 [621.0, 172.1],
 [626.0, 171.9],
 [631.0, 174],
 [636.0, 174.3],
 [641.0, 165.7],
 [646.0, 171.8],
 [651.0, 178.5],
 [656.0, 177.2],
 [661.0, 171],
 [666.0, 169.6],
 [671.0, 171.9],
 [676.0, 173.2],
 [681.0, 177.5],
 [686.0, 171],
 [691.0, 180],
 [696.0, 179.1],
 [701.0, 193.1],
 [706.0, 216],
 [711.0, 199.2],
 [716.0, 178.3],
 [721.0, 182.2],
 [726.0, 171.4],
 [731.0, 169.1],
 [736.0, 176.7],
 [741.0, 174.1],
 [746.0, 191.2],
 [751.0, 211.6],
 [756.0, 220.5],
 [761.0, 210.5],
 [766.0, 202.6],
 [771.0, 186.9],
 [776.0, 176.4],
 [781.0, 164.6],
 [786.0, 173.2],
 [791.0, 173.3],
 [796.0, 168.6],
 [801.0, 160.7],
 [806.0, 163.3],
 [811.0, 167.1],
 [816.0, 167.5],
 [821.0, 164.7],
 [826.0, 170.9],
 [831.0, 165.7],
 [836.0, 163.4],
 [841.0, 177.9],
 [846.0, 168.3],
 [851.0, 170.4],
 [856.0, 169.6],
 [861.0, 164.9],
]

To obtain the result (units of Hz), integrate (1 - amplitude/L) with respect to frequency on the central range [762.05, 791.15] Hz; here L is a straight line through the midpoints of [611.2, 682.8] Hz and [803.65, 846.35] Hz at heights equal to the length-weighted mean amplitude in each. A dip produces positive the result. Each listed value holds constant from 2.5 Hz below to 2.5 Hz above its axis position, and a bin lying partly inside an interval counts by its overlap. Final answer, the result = -2.13 Hz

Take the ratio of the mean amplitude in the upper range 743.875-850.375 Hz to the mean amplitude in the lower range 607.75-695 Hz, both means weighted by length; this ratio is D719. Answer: 1.03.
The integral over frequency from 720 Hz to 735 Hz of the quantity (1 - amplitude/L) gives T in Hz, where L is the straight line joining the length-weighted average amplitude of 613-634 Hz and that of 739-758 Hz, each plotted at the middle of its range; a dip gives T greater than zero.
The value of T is 1.6 Hz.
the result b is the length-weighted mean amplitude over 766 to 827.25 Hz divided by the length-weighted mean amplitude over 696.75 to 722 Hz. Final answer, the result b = 0.88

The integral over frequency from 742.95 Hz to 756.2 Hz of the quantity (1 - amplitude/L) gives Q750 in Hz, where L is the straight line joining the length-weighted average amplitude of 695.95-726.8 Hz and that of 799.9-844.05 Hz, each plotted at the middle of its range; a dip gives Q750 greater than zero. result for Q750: -1.61 Hz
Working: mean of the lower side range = 190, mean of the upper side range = 167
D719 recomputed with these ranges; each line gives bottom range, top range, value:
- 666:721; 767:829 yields 0.93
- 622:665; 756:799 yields 1.06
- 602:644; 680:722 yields 1.08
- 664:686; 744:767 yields 1.20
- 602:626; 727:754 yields 1.05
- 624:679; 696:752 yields 1.08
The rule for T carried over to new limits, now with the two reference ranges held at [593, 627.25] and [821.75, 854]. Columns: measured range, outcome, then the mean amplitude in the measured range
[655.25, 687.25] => 0.43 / 173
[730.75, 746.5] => -0.41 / 177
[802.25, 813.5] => 0.37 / 165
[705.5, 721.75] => -1.75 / 192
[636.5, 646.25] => 0.40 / 169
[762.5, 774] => -1.58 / 195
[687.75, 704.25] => -1.00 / 185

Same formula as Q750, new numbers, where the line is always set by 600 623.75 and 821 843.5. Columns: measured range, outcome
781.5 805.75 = 0.33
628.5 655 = 0.43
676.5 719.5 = -3.01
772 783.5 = -0.11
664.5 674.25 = 0.22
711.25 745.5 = -0.99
